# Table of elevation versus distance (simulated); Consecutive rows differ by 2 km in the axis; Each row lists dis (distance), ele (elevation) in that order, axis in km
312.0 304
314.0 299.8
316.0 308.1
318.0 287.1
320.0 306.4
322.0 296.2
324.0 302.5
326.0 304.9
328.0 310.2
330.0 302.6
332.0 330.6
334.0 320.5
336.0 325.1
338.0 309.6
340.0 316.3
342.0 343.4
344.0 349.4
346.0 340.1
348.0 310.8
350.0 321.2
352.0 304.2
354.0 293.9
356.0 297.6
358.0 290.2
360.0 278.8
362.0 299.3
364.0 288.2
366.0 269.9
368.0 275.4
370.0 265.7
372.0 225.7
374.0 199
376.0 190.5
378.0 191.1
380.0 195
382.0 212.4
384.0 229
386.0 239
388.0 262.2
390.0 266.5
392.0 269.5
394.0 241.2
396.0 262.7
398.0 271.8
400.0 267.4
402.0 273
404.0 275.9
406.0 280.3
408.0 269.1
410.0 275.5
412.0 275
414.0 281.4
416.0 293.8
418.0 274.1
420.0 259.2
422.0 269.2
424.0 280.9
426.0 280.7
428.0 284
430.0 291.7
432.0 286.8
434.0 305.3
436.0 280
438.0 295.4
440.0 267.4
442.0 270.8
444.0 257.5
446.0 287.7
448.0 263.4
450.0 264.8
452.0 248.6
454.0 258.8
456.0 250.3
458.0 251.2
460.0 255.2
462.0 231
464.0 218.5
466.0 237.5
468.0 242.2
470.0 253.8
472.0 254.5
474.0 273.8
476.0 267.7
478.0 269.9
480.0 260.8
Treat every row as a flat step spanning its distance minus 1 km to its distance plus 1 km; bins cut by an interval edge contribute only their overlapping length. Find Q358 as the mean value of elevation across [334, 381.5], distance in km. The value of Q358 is 282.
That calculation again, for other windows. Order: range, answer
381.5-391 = 243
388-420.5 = 271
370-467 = 259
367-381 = 220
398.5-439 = 280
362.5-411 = 250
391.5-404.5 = 265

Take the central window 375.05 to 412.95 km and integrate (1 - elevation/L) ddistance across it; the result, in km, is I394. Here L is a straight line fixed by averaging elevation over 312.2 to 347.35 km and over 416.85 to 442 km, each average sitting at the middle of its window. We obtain 5.5 km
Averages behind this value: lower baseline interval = 315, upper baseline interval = 281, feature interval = 250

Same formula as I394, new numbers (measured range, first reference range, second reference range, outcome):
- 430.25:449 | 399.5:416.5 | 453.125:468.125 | -1.7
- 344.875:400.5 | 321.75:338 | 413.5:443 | 6.7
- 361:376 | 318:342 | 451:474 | 1.9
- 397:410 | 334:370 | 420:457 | 0.6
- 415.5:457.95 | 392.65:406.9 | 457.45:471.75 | -3.6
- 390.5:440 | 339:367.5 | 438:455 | 0.6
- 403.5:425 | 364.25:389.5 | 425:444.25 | -0.9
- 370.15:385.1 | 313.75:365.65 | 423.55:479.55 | 4.3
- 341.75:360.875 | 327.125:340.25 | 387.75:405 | -0.6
